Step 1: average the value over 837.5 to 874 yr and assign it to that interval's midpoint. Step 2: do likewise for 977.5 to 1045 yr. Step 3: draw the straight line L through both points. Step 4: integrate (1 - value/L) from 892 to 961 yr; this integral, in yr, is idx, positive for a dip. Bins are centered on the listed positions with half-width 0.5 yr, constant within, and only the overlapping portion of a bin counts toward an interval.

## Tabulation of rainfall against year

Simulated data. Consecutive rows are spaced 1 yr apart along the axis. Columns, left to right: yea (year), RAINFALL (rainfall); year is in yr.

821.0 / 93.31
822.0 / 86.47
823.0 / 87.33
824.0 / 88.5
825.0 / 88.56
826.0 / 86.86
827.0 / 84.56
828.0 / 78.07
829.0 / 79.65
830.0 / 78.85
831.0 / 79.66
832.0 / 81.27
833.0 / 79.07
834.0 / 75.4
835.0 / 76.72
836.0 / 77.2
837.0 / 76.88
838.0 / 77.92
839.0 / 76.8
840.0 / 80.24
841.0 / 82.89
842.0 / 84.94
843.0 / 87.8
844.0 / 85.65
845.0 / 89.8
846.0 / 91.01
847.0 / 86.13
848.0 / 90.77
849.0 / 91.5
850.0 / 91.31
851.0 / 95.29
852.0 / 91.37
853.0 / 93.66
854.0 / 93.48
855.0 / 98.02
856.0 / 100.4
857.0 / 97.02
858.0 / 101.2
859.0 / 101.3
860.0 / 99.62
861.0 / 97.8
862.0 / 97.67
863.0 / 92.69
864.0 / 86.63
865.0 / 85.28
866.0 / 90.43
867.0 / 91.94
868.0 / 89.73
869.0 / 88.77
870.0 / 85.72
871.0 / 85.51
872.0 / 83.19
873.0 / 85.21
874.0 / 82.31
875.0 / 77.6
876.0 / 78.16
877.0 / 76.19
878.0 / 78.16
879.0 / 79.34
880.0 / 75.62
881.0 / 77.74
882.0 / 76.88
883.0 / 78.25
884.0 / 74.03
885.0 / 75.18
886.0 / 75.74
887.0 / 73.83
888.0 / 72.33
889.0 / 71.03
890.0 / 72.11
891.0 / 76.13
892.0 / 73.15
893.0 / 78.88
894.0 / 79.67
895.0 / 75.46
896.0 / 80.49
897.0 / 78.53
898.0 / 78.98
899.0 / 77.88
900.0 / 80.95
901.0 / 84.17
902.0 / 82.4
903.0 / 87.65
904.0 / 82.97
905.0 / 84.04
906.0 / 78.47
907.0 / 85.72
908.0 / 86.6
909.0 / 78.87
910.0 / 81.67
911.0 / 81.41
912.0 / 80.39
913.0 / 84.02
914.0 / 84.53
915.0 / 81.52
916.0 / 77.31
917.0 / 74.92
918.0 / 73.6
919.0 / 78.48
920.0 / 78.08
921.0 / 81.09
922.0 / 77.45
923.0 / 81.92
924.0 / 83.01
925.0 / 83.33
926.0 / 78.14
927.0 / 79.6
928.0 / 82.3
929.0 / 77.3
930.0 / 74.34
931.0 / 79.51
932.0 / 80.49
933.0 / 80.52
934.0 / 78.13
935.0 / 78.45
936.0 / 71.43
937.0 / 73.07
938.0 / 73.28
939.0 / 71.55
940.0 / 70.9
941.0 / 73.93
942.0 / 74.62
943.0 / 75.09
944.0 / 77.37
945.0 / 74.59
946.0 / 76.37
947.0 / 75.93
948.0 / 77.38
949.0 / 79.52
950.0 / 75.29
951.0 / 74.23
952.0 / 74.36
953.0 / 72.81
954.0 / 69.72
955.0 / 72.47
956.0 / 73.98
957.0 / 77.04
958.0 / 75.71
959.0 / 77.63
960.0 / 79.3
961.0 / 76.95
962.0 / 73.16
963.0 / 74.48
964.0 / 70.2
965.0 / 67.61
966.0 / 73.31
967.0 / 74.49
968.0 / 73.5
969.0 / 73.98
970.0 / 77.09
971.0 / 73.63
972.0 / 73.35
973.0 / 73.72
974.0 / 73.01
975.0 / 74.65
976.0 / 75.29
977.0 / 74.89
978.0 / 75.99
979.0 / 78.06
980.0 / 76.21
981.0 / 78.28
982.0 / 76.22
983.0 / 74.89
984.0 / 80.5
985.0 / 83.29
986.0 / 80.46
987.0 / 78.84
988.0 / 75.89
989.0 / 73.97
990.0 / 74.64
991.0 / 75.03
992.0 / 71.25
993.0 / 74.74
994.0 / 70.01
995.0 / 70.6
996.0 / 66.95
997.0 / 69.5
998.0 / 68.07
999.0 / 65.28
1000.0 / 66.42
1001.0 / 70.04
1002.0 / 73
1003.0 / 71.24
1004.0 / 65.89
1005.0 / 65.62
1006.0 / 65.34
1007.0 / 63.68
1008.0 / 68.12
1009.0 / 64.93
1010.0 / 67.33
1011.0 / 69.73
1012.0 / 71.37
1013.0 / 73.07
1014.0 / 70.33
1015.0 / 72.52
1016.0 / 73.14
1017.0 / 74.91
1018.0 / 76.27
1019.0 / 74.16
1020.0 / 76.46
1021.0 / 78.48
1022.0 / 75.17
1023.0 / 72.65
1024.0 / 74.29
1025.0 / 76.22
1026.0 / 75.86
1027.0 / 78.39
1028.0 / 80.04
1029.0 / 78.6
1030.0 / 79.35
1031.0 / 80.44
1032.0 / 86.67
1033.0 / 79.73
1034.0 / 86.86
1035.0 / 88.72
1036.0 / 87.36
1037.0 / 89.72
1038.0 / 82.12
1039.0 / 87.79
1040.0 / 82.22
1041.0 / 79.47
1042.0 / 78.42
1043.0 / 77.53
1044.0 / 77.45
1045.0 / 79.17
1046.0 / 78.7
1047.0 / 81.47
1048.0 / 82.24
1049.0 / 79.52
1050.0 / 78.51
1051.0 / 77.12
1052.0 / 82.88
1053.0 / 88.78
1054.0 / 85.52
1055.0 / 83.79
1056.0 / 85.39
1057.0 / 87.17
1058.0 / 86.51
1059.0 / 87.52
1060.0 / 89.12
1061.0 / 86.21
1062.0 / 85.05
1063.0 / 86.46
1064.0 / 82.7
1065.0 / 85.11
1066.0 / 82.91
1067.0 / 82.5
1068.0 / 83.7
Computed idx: 4.3 yr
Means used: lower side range 90.1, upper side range 75.3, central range 78.2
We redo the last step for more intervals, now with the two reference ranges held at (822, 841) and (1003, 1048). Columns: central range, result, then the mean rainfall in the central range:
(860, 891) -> -0.8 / 82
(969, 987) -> 0.3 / 76.4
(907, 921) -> -0.2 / 80.3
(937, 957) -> 1.0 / 74.4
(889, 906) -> 0.0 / 79.3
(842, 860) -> -2.8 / 93.2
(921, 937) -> 0.0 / 78.9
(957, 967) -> 0.5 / 74.4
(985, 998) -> 0.6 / 73.7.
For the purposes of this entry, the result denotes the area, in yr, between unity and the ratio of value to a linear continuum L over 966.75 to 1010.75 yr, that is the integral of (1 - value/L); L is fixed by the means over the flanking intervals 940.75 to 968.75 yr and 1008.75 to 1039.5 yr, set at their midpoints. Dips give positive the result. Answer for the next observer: 2.0 yr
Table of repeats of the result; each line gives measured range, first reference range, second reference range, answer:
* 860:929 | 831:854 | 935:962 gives -1.0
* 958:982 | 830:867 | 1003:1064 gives 2.1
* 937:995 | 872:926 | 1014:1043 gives 3.1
